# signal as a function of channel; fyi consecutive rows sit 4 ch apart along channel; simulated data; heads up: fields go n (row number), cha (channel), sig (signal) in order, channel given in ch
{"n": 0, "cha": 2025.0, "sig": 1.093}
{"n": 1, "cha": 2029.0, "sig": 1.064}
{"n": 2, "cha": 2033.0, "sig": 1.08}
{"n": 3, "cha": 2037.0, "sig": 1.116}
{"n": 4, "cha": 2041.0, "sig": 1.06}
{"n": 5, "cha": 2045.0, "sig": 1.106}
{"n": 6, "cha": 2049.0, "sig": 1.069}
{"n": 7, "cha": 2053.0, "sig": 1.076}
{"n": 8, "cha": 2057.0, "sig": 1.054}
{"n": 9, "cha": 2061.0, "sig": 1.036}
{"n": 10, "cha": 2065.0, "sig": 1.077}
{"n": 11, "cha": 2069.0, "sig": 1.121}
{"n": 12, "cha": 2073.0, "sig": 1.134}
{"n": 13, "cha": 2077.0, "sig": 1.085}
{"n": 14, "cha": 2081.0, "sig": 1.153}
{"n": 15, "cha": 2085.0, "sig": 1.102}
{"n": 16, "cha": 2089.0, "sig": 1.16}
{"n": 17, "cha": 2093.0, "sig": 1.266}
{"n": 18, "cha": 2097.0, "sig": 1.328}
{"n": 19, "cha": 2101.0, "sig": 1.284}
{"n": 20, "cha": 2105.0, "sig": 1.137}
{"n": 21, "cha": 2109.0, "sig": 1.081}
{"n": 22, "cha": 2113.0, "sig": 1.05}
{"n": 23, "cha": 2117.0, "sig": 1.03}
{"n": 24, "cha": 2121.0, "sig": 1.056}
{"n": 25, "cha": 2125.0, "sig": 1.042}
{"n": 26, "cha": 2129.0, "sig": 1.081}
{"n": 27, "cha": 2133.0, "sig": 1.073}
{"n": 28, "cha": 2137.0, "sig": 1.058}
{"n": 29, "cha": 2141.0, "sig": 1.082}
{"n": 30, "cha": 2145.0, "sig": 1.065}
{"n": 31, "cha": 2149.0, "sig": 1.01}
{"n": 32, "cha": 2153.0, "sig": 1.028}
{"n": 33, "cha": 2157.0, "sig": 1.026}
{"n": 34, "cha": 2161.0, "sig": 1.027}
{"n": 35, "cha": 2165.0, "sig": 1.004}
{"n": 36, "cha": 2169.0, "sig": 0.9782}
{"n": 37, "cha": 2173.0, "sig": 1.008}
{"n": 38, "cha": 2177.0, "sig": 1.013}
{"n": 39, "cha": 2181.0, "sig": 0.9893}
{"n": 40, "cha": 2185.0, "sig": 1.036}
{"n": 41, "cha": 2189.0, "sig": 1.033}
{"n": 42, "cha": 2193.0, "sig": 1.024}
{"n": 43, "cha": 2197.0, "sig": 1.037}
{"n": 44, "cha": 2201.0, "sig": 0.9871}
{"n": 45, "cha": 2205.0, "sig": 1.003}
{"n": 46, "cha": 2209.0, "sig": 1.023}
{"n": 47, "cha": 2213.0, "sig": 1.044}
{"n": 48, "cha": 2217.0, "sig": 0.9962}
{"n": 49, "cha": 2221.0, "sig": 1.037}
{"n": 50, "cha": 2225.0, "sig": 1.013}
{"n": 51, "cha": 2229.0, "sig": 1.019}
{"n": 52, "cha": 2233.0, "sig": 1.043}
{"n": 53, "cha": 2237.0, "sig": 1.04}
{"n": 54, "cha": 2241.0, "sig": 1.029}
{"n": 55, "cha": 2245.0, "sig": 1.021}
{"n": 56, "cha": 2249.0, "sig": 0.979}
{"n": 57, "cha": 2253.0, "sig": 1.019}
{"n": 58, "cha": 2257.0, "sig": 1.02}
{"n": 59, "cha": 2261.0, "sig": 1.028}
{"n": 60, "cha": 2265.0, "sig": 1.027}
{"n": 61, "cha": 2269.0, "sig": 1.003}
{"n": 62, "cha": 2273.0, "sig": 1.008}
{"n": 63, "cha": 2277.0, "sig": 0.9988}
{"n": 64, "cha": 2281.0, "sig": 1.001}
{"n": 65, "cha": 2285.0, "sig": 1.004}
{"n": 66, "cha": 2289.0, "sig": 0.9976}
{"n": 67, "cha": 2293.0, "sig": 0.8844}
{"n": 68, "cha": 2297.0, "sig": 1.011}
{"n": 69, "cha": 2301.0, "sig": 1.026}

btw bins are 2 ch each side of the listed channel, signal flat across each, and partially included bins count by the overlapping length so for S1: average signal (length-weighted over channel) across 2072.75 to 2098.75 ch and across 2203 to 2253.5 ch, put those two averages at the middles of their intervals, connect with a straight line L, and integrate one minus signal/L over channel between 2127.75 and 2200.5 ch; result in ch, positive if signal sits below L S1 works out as 4.0 ch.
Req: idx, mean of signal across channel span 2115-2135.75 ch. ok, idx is 1.06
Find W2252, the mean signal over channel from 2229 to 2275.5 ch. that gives 1.02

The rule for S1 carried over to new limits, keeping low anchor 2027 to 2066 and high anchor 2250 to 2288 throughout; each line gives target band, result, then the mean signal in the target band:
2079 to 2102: -3.3 ch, 1.21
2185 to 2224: 0.3 ch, 1.02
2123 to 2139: -0.2 ch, 1.06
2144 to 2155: 0.1 ch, 1.03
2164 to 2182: 0.7 ch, 0.999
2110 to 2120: 0.1 ch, 1.05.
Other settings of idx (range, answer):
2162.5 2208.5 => 1.01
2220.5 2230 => 1.02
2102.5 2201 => 1.04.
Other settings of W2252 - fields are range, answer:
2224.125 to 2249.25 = 1.02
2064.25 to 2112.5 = 1.16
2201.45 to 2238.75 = 1.02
